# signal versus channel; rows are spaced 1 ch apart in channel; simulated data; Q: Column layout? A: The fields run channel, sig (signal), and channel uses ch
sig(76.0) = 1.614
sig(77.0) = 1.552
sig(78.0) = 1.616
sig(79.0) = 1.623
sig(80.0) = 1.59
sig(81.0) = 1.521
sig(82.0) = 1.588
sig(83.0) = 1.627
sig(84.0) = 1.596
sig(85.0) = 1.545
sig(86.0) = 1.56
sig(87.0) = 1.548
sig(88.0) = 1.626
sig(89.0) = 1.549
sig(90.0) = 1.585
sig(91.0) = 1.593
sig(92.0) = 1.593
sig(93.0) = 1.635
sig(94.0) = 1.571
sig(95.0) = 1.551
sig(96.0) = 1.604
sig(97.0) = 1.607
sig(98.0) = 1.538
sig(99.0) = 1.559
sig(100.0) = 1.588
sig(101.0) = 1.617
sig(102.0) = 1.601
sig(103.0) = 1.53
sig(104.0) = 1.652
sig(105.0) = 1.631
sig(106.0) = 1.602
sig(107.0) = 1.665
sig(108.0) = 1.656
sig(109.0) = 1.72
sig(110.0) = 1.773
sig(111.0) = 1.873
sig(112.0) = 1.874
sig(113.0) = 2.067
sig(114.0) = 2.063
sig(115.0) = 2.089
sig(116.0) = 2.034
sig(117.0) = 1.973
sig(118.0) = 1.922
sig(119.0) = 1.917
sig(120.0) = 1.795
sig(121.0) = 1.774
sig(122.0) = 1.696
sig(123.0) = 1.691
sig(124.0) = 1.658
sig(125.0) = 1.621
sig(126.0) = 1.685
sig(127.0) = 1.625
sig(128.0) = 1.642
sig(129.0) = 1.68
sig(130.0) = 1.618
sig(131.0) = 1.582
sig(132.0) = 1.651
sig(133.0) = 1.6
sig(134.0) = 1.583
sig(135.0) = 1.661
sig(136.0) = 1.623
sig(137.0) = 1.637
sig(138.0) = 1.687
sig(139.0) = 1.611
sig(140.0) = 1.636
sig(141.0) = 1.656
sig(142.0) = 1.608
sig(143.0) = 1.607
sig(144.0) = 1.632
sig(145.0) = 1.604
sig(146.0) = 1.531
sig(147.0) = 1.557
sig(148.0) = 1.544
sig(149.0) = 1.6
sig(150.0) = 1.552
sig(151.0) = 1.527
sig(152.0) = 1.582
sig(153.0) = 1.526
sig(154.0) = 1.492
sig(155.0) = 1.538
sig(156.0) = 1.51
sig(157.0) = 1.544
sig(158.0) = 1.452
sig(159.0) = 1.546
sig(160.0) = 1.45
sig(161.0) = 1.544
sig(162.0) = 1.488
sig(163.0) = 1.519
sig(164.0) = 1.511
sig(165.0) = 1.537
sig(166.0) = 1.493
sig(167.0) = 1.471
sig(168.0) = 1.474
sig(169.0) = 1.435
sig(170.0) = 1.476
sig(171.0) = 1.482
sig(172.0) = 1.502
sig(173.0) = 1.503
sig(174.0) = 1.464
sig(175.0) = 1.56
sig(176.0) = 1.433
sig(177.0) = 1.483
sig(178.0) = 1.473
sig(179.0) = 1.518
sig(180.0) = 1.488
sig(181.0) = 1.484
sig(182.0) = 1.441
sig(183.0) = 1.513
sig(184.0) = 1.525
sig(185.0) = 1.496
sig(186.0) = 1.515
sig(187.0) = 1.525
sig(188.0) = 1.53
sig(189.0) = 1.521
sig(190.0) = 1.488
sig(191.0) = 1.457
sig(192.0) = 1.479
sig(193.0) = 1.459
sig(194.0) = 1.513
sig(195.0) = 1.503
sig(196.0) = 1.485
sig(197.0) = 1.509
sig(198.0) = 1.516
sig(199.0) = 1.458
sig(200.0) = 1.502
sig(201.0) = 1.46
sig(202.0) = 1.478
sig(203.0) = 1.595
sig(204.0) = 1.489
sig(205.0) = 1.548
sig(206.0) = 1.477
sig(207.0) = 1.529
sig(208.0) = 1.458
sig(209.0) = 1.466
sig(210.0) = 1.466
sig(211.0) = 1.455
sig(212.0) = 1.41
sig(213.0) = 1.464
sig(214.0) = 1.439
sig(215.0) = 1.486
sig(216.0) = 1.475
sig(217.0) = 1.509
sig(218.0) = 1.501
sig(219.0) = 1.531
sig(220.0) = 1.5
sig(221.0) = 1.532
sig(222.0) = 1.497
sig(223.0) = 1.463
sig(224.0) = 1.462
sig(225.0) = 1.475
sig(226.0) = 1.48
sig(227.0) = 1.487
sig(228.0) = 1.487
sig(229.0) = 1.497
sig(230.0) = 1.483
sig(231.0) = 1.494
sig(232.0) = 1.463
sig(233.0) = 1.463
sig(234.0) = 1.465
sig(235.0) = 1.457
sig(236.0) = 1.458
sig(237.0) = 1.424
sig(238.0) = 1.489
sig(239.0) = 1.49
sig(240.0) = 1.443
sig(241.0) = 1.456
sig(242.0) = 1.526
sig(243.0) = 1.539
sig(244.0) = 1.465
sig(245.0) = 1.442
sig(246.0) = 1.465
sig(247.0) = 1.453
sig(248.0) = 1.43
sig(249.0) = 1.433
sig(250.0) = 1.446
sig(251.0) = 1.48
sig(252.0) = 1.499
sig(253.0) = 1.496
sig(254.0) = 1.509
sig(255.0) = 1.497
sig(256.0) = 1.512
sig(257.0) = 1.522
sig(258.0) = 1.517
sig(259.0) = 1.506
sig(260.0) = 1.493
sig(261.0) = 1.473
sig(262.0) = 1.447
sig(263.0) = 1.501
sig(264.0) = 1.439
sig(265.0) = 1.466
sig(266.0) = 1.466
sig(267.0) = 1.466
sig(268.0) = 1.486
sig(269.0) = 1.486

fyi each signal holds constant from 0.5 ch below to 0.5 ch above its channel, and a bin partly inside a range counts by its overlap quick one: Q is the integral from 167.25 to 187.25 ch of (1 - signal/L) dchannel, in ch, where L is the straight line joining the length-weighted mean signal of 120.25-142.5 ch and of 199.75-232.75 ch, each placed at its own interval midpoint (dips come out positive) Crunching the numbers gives 0.9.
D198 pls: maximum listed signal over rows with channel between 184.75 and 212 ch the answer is 1.595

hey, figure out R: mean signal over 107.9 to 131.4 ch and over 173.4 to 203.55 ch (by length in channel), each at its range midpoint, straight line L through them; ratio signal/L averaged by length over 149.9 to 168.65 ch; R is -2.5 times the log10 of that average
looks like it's 0.077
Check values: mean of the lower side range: 1.8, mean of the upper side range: 1.5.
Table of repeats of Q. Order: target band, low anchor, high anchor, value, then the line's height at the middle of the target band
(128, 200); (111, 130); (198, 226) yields 5.4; 1.66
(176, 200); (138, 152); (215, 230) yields 0.7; 1.54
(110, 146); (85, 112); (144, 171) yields -3.7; 1.57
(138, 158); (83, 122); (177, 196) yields 0.2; 1.59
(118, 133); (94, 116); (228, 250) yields -0.2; 1.67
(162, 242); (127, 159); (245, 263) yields 2.3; 1.53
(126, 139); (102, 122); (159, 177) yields 0.5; 1.7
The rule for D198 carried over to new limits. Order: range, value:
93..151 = 2.089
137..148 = 1.687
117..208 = 1.973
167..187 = 1.56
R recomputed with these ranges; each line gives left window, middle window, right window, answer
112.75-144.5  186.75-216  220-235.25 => 0.04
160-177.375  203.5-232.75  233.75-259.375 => 0.00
